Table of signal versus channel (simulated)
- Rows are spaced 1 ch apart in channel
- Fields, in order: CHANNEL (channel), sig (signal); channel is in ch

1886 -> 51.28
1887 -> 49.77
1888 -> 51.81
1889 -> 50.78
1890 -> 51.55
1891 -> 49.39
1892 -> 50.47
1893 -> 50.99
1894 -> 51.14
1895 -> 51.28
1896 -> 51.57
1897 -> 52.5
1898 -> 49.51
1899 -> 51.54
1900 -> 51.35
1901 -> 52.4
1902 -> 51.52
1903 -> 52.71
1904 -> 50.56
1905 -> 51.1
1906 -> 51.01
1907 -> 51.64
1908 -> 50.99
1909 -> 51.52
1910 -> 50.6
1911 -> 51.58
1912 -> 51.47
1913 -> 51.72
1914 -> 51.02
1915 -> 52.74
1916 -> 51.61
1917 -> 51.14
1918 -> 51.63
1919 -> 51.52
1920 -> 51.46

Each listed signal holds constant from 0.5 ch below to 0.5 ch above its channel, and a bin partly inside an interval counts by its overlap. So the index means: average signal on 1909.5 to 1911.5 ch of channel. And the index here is 51.1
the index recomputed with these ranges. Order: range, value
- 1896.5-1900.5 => 51.2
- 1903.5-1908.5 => 51.1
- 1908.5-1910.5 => 51.1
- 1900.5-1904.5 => 51.8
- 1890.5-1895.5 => 50.7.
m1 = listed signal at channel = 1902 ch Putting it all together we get 51.52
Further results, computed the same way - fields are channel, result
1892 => 50.47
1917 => 51.14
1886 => 51.28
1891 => 49.39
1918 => 51.63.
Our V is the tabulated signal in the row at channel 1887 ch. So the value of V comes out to 49.77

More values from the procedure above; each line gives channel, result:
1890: 51.55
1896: 51.57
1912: 51.47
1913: 51.72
